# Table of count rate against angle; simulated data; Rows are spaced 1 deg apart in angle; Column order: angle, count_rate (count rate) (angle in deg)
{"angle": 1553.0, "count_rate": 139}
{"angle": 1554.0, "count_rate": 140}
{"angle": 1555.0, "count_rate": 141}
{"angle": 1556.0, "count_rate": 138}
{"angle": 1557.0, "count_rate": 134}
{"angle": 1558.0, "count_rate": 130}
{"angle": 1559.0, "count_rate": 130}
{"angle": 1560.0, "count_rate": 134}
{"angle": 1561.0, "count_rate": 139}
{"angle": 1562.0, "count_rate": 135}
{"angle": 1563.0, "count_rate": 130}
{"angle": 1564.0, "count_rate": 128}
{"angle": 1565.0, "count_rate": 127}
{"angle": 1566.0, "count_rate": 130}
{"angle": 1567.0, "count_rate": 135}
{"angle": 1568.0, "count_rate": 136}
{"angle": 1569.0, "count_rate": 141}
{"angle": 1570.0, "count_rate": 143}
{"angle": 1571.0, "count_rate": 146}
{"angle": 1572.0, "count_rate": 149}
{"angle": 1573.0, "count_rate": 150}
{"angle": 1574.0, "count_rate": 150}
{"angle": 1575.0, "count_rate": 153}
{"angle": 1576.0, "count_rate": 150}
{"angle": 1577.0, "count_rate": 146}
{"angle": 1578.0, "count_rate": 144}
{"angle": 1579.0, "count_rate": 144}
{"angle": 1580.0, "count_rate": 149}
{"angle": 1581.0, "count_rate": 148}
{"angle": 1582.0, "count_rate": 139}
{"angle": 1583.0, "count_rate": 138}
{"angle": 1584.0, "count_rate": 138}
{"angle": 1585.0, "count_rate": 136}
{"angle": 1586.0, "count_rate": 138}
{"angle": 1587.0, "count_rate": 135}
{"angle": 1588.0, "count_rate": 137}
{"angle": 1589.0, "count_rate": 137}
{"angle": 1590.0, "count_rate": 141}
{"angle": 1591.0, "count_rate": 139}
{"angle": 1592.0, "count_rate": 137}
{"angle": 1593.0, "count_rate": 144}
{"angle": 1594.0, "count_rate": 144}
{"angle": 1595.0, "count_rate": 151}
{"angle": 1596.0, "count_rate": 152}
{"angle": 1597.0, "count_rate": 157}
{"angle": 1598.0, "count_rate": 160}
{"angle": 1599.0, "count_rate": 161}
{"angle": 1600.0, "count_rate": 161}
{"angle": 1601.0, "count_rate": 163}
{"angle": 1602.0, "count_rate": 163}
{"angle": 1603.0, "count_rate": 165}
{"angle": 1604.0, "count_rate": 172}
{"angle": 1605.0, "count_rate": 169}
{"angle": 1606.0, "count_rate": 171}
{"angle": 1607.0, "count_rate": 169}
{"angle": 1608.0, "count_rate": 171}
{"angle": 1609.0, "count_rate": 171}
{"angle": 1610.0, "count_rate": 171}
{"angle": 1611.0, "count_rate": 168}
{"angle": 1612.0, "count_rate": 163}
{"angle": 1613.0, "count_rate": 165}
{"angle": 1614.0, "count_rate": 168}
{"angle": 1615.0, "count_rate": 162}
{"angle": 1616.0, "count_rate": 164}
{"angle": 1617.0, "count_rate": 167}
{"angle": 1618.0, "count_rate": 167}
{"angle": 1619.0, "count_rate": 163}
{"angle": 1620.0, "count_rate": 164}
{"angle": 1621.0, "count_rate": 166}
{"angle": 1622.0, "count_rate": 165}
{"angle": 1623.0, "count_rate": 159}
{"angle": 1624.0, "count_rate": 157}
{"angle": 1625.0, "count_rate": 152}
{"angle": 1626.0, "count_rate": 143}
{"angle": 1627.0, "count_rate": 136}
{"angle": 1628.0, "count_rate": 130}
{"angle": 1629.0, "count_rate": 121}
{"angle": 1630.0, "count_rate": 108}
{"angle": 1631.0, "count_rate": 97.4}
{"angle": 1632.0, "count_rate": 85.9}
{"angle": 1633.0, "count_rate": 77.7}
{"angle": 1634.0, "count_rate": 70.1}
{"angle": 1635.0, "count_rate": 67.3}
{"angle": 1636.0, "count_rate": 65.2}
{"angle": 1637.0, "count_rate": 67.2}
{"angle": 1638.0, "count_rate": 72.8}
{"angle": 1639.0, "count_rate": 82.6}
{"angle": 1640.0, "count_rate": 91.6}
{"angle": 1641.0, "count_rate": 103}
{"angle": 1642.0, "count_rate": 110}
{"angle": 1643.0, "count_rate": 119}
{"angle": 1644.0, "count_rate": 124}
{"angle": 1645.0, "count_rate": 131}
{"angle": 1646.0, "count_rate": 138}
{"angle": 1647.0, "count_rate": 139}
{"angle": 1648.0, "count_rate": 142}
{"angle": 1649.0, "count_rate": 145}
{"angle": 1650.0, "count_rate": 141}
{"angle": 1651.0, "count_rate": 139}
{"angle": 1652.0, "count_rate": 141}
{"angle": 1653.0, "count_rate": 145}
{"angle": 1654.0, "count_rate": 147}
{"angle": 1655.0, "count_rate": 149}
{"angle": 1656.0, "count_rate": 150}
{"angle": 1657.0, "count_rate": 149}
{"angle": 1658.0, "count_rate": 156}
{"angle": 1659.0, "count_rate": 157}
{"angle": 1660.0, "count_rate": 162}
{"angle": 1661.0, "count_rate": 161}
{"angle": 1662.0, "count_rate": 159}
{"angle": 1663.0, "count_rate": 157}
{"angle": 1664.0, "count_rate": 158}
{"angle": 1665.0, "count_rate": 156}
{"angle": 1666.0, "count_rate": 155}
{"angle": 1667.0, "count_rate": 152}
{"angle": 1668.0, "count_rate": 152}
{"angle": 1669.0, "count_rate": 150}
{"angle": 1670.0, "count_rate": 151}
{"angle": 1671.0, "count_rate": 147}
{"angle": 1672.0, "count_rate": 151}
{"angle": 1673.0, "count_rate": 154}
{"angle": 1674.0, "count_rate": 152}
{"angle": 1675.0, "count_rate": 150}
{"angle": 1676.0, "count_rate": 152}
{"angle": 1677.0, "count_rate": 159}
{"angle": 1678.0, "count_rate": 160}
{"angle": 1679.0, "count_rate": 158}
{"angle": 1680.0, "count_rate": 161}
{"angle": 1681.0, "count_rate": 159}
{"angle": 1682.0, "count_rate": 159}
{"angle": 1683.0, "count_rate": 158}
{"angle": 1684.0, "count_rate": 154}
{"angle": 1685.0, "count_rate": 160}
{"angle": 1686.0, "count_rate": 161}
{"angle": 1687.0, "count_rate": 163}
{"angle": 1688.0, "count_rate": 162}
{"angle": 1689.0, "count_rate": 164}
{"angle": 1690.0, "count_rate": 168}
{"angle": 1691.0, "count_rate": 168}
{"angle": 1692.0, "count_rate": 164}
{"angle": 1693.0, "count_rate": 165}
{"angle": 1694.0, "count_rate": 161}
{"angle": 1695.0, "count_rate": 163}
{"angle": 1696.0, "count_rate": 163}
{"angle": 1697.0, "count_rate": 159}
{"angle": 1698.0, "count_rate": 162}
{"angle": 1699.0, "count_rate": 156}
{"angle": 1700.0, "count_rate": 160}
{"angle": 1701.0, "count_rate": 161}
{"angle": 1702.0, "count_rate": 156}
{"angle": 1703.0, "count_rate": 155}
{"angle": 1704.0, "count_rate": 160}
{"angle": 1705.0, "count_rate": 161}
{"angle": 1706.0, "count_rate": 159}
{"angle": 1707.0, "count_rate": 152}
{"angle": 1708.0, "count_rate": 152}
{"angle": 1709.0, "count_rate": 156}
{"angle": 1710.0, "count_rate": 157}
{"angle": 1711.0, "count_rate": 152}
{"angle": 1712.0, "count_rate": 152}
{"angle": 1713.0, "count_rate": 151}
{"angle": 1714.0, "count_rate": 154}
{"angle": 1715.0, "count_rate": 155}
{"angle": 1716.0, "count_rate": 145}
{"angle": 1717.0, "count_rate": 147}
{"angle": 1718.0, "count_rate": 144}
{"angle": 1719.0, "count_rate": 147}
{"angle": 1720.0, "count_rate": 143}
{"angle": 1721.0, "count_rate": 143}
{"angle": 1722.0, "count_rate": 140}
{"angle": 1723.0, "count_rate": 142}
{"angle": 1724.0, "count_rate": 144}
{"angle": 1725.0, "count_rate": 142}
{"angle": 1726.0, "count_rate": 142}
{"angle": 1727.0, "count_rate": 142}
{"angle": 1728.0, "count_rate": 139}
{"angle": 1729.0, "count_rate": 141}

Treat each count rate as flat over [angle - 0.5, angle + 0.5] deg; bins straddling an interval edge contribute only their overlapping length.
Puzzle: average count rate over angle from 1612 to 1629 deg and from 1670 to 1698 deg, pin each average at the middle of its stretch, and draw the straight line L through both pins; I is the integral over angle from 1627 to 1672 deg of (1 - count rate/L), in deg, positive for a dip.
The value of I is 8.5 deg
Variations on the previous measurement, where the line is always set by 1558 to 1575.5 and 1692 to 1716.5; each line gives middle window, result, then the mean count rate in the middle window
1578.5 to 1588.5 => 0.0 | 140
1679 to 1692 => -0.6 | 161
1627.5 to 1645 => 6.3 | 94.8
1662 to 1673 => -0.1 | 153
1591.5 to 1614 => -2.8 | 161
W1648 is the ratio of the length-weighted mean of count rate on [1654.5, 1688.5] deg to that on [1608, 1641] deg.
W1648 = 1.2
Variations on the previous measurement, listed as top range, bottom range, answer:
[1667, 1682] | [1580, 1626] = 0.99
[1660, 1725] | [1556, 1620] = 1.04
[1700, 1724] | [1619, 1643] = 1.33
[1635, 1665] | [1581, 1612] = 0.85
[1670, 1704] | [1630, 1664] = 1.29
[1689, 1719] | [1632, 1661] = 1.30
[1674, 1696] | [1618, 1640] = 1.37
